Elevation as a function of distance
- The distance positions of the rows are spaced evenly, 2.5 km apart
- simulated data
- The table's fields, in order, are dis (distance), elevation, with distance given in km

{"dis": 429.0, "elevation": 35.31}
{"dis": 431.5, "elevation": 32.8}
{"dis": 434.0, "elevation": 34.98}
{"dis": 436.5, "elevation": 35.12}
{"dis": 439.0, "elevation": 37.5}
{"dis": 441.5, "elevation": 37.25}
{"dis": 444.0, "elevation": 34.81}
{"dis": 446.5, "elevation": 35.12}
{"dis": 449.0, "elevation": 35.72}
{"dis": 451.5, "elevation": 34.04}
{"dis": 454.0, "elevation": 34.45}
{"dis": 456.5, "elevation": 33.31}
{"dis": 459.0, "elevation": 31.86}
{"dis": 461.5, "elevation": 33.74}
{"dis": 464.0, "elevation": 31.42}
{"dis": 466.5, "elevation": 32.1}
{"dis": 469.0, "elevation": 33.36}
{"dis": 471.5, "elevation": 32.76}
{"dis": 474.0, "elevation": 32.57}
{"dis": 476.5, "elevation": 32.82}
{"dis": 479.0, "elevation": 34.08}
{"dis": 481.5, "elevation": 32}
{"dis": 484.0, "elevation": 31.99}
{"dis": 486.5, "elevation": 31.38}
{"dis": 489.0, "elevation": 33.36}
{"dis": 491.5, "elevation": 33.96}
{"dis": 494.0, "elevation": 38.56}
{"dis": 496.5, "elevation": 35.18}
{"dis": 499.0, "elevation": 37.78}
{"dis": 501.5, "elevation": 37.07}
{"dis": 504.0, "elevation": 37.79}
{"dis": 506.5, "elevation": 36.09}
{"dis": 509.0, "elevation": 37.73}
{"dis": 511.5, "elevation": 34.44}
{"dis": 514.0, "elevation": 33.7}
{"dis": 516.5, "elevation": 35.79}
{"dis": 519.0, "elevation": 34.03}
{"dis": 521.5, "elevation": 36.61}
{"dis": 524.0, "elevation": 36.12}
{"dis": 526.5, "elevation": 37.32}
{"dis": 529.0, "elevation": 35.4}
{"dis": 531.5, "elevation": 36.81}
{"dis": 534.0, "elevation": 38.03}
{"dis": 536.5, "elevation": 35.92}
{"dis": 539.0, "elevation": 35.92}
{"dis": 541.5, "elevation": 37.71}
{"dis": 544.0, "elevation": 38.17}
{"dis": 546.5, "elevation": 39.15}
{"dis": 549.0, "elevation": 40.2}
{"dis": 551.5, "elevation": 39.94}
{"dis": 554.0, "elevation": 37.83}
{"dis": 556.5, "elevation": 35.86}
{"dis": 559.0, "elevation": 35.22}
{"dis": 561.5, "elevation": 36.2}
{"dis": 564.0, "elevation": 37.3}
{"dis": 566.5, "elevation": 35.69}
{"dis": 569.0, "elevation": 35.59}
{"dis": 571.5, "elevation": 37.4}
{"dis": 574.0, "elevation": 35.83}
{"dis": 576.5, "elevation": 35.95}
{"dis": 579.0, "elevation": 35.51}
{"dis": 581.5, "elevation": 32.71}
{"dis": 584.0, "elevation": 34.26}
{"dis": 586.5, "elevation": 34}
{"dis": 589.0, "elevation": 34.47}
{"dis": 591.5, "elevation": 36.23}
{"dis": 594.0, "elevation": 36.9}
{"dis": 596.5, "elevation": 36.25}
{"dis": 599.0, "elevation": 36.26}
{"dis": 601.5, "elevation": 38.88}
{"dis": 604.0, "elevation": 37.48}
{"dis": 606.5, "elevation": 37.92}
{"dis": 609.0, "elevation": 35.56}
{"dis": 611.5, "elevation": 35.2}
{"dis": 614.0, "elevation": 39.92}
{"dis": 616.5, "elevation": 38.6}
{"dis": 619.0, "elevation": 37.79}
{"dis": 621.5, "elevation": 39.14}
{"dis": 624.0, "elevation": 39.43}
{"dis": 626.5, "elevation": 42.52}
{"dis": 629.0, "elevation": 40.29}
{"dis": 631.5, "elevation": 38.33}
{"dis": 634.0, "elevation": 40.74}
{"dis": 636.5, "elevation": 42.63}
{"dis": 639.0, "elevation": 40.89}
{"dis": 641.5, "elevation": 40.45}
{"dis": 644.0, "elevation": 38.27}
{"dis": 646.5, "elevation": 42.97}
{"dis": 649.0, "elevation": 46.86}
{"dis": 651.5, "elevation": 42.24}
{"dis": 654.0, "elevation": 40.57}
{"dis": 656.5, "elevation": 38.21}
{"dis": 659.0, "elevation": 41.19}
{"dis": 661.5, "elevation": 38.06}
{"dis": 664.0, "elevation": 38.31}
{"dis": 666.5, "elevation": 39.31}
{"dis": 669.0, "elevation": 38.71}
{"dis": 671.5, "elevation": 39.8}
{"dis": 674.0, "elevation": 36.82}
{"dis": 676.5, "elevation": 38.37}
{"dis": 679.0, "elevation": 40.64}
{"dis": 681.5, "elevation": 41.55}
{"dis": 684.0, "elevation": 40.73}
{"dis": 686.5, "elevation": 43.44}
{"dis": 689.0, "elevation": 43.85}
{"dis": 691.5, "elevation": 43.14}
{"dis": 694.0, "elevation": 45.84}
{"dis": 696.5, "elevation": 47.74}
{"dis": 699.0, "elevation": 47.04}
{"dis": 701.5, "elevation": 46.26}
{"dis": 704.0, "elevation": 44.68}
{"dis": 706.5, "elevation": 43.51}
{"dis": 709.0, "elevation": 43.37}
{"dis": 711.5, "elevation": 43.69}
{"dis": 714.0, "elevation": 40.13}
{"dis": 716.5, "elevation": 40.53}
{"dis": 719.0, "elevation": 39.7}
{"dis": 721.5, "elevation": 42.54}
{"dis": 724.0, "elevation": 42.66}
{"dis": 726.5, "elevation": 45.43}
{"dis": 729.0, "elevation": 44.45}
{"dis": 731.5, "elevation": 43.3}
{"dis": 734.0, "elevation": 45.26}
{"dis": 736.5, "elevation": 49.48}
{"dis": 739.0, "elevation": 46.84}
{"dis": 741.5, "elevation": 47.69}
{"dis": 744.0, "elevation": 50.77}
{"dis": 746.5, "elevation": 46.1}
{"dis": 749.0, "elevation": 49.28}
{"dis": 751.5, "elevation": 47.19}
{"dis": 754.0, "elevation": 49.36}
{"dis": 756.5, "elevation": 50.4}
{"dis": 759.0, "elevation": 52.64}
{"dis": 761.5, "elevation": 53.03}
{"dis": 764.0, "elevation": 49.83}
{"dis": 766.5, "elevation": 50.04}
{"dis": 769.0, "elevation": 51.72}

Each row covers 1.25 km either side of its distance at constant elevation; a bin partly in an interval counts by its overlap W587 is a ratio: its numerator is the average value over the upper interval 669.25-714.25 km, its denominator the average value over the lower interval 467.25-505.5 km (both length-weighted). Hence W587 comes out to 1.25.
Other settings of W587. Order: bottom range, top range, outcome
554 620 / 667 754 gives 1.21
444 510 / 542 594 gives 1.06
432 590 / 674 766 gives 1.28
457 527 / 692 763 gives 1.34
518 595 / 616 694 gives 1.11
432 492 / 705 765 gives 1.37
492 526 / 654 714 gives 1.16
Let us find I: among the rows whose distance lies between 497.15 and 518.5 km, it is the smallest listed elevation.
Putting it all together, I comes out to 33.7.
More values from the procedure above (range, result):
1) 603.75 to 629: 35.2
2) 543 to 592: 32.71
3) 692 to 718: 40.13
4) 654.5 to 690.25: 36.82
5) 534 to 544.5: 35.92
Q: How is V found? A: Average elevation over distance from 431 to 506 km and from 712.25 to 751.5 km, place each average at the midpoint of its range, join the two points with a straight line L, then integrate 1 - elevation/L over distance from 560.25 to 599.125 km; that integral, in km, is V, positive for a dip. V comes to 3.19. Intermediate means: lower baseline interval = 34.3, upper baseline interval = 45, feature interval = 35.6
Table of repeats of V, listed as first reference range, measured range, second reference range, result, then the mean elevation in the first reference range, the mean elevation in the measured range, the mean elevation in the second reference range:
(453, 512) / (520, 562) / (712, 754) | -0.5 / 34.2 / 37.2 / 45.2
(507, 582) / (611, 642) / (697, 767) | 0.8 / 36.5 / 39.8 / 46.2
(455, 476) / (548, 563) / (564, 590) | -1.2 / 32.7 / 37.5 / 35.3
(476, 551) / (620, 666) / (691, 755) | 1.2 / 35.9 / 40.6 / 45.2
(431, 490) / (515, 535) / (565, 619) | -0.7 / 33.7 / 36.2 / 36.3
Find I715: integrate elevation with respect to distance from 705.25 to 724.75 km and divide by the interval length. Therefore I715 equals 42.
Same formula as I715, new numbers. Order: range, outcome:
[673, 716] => 43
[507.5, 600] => 36.3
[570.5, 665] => 38.4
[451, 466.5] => 33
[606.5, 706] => 40.9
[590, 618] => 37.2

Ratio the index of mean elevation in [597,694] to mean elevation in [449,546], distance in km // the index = 1.1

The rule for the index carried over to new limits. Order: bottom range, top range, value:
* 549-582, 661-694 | 1.11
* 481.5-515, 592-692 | 1.13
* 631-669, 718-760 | 1.15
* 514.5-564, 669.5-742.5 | 1.17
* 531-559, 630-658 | 1.09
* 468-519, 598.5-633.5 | 1.11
